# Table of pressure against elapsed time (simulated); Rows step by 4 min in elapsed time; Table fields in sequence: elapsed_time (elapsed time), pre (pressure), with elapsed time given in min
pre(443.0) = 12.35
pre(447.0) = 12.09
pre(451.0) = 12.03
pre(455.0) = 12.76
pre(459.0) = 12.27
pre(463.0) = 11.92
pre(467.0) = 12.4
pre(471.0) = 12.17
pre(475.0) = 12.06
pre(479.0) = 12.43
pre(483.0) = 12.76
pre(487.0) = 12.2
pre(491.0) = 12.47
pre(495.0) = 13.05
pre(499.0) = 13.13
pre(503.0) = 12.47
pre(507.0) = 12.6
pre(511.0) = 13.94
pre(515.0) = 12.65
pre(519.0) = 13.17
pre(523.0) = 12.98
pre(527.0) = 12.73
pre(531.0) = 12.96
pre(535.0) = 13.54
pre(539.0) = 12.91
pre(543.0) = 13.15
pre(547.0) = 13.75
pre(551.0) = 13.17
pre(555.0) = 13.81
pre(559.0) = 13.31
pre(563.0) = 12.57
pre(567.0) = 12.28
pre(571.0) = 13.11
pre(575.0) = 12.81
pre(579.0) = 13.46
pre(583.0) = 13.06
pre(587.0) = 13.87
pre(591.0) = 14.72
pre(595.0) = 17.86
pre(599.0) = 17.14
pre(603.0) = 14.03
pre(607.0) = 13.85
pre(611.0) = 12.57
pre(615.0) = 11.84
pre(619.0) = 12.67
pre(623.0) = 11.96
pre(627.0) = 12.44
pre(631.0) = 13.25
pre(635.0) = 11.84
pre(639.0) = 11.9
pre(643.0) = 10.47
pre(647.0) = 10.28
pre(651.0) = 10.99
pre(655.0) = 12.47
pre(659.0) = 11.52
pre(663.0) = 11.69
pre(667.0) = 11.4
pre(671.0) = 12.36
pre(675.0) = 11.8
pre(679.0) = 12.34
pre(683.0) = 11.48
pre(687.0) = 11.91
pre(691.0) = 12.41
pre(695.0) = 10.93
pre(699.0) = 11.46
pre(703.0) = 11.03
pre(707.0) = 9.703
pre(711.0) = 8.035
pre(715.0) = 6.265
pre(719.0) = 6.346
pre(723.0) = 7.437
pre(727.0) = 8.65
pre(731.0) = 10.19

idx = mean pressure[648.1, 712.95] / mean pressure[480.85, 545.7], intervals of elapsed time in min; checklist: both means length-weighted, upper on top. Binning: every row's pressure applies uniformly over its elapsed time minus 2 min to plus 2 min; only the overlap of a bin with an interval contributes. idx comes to 0.88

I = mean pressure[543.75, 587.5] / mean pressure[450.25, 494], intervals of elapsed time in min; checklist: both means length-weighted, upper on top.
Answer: 1.07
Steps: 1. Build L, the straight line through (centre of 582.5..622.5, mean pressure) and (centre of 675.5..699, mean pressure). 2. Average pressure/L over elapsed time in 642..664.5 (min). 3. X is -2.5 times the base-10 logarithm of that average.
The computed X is 0.13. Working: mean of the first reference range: 14.1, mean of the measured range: 11.3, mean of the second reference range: 11.8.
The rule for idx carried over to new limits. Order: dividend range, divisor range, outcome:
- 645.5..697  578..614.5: 0.81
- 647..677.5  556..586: 0.90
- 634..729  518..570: 0.81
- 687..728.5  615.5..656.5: 0.79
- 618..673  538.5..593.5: 0.88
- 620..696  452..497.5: 0.95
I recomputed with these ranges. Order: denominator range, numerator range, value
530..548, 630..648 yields 0.87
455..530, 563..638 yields 1.06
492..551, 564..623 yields 1.05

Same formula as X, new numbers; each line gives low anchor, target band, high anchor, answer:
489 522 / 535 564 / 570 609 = 0.03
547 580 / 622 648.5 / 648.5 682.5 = 0.04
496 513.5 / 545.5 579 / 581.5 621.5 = 0.05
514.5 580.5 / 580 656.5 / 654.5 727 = -0.10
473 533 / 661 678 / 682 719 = -0.13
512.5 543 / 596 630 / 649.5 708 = -0.10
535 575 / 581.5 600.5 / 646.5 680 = -0.21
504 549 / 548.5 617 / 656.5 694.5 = -0.09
